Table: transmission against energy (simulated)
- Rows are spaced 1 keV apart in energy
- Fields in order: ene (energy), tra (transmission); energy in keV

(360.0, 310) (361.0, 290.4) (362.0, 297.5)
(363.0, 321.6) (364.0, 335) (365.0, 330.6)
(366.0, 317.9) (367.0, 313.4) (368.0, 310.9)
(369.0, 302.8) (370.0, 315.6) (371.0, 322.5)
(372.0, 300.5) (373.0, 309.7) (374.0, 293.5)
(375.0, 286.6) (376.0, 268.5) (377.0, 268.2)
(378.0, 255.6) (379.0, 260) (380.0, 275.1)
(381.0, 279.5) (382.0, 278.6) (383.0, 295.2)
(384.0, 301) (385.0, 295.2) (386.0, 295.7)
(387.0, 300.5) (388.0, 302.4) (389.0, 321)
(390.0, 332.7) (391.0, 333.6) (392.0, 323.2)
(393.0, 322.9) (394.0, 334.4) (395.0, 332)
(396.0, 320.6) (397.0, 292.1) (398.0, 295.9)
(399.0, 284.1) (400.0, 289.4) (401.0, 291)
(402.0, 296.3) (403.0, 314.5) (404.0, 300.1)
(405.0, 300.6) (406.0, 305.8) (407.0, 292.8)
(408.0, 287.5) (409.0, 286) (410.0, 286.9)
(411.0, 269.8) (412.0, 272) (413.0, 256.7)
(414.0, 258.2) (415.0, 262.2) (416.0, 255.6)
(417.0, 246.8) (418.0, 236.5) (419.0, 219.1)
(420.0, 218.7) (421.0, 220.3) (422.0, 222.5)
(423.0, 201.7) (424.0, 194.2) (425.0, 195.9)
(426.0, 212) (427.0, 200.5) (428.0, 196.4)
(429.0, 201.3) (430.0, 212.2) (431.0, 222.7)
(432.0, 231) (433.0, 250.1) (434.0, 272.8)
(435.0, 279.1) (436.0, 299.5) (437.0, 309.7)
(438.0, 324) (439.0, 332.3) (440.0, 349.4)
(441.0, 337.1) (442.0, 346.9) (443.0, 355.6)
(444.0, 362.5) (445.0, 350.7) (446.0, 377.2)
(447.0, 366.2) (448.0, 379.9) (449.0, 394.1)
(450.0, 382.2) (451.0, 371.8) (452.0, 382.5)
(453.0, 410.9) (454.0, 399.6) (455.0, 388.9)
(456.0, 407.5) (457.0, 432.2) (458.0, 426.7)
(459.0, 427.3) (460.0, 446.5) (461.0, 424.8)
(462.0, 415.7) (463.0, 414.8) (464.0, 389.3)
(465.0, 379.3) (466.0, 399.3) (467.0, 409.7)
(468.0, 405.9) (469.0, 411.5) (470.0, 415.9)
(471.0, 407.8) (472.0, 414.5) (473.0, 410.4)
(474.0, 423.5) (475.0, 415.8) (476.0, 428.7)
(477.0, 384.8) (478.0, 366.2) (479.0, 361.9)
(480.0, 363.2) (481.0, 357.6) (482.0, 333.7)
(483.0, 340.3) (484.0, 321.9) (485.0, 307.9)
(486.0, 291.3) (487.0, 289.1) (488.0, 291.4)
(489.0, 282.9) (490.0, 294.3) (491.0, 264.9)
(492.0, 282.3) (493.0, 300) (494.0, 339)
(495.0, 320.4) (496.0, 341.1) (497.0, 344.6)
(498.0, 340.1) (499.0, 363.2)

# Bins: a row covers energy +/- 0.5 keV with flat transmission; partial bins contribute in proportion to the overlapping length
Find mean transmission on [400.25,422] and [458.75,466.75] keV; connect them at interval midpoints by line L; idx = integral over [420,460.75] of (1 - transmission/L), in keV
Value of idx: 4.5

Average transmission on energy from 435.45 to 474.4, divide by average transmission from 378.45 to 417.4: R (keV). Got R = 1.32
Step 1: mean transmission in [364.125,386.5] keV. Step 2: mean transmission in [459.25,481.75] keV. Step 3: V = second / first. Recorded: 1.4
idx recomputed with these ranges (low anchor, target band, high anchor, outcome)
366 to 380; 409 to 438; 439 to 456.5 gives 8.79 keV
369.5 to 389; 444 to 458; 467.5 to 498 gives -2.38 keV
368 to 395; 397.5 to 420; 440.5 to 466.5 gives 3.86 keV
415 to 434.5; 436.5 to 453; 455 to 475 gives -2.19 keV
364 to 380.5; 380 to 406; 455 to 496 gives 0.57 keV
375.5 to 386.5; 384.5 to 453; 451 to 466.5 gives 9.69 keV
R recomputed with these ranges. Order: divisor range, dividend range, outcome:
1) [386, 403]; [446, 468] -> 1.29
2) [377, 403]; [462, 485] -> 1.29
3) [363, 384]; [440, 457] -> 1.27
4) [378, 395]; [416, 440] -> 0.80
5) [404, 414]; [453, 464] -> 1.47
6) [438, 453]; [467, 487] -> 1.03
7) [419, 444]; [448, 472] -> 1.57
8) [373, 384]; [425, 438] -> 0.87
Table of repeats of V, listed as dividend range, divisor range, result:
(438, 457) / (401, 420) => 1.36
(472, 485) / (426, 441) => 1.42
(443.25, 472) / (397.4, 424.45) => 1.50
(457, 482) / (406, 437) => 1.65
